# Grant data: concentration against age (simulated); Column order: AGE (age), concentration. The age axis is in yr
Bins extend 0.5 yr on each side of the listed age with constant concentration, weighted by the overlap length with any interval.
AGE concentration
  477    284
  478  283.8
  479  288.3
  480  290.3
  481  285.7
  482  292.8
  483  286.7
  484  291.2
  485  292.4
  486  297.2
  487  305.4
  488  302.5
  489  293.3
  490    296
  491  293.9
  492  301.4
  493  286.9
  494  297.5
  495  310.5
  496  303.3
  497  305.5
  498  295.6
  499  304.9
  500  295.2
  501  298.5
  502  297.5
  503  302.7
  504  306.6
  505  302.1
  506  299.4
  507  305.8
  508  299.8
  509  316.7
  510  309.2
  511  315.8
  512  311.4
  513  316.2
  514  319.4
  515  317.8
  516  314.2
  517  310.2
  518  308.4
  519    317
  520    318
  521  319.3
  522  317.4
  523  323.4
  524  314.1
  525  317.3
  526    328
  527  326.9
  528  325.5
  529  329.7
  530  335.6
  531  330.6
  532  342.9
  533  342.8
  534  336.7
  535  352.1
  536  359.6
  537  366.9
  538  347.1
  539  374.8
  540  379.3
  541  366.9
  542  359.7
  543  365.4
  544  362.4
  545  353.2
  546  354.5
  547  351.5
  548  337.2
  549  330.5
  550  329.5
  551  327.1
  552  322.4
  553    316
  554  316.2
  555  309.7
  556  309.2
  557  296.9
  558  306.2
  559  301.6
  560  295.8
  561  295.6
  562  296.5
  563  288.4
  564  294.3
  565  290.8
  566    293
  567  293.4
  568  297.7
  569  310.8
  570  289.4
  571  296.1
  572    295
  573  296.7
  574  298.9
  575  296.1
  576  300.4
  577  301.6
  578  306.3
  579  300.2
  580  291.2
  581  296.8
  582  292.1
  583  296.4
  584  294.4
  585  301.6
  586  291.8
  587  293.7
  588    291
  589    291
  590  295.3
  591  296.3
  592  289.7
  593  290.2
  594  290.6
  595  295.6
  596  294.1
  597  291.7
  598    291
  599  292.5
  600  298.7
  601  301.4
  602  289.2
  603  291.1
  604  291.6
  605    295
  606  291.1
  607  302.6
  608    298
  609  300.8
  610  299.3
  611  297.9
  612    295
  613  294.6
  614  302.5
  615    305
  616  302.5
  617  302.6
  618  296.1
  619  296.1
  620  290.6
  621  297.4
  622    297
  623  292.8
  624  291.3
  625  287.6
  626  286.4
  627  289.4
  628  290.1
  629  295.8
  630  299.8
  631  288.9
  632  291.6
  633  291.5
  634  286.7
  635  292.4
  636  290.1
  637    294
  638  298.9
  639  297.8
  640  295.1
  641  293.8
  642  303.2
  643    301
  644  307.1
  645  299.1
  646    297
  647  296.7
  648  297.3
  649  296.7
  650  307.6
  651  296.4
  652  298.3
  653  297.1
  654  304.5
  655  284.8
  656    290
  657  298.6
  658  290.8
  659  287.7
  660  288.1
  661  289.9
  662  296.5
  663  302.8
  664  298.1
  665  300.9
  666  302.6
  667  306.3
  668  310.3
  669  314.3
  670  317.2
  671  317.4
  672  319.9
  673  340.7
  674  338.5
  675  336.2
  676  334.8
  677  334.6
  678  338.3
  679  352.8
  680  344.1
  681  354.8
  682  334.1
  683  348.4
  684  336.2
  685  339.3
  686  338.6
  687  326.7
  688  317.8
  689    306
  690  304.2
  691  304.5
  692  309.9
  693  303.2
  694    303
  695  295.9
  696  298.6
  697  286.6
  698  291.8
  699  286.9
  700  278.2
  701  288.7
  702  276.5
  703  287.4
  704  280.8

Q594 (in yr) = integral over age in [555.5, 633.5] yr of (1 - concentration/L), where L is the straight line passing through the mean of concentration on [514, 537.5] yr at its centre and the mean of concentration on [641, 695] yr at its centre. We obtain 6.05 yr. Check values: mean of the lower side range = 328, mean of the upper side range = 312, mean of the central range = 296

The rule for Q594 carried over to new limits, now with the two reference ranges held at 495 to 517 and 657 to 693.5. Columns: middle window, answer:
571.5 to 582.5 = 0.5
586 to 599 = 0.8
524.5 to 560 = -3.2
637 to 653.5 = 0.9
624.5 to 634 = 0.7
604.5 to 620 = 0.8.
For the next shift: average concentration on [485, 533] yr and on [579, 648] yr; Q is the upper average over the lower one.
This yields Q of 0.95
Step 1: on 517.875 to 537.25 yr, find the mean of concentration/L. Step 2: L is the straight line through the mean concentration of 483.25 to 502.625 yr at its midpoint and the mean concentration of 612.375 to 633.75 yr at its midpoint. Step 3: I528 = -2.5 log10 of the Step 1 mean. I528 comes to -0.12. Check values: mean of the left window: 298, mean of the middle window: 331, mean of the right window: 295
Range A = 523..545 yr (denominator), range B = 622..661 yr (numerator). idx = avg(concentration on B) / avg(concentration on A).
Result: 0.9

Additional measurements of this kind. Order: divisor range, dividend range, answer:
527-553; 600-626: 0.86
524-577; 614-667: 0.91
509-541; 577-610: 0.89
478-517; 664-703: 1.05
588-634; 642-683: 1.06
